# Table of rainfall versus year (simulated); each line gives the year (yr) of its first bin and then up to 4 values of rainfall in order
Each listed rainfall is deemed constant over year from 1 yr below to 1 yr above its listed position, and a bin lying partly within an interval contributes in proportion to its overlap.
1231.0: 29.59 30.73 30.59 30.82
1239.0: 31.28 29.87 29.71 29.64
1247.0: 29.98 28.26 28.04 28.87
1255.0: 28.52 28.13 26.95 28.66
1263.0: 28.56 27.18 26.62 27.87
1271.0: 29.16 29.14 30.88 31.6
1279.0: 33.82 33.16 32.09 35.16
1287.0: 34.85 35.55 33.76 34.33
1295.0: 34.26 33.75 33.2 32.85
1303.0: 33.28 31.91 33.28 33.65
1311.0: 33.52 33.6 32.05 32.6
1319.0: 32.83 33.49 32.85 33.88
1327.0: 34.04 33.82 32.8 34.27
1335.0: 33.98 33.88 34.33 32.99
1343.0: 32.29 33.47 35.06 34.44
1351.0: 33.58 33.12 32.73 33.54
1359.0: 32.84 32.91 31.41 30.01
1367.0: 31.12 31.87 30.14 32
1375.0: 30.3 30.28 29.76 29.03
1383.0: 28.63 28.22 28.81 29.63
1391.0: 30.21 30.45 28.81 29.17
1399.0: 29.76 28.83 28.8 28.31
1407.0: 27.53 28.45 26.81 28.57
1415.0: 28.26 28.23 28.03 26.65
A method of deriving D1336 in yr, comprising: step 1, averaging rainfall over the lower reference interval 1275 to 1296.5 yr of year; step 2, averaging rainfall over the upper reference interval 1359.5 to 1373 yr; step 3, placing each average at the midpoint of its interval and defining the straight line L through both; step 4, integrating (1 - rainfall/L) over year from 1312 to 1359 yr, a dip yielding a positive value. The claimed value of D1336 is -1.7 yr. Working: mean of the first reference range 33.7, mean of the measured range 33.4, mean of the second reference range 31.4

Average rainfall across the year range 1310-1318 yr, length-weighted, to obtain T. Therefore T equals 32.9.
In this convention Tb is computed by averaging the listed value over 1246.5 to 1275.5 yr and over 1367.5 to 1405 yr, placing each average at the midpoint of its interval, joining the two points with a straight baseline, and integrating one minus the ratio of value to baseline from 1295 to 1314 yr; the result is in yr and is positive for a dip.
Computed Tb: -2.9 yr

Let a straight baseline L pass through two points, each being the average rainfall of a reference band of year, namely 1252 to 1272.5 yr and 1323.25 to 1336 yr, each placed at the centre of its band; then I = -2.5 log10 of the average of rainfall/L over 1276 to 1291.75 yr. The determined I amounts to -0.13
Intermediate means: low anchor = 28.1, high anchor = 33.7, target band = 33.7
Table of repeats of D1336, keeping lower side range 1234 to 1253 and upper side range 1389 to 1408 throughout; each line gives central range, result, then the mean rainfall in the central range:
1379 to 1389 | 0.1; 28.9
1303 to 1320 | -2.0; 33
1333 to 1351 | -2.7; 33.8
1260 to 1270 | 0.6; 27.8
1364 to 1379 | -0.8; 30.7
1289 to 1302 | -1.9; 33.8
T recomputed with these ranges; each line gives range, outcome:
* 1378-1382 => 29.4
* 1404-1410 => 28.1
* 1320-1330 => 33.6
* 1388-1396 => 29.8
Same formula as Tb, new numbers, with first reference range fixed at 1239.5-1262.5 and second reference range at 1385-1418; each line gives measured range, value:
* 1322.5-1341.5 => -3.25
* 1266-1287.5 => -1.79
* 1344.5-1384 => -4.12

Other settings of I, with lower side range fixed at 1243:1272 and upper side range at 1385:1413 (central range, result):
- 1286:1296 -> -0.21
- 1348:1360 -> -0.16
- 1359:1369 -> -0.10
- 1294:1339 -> -0.17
